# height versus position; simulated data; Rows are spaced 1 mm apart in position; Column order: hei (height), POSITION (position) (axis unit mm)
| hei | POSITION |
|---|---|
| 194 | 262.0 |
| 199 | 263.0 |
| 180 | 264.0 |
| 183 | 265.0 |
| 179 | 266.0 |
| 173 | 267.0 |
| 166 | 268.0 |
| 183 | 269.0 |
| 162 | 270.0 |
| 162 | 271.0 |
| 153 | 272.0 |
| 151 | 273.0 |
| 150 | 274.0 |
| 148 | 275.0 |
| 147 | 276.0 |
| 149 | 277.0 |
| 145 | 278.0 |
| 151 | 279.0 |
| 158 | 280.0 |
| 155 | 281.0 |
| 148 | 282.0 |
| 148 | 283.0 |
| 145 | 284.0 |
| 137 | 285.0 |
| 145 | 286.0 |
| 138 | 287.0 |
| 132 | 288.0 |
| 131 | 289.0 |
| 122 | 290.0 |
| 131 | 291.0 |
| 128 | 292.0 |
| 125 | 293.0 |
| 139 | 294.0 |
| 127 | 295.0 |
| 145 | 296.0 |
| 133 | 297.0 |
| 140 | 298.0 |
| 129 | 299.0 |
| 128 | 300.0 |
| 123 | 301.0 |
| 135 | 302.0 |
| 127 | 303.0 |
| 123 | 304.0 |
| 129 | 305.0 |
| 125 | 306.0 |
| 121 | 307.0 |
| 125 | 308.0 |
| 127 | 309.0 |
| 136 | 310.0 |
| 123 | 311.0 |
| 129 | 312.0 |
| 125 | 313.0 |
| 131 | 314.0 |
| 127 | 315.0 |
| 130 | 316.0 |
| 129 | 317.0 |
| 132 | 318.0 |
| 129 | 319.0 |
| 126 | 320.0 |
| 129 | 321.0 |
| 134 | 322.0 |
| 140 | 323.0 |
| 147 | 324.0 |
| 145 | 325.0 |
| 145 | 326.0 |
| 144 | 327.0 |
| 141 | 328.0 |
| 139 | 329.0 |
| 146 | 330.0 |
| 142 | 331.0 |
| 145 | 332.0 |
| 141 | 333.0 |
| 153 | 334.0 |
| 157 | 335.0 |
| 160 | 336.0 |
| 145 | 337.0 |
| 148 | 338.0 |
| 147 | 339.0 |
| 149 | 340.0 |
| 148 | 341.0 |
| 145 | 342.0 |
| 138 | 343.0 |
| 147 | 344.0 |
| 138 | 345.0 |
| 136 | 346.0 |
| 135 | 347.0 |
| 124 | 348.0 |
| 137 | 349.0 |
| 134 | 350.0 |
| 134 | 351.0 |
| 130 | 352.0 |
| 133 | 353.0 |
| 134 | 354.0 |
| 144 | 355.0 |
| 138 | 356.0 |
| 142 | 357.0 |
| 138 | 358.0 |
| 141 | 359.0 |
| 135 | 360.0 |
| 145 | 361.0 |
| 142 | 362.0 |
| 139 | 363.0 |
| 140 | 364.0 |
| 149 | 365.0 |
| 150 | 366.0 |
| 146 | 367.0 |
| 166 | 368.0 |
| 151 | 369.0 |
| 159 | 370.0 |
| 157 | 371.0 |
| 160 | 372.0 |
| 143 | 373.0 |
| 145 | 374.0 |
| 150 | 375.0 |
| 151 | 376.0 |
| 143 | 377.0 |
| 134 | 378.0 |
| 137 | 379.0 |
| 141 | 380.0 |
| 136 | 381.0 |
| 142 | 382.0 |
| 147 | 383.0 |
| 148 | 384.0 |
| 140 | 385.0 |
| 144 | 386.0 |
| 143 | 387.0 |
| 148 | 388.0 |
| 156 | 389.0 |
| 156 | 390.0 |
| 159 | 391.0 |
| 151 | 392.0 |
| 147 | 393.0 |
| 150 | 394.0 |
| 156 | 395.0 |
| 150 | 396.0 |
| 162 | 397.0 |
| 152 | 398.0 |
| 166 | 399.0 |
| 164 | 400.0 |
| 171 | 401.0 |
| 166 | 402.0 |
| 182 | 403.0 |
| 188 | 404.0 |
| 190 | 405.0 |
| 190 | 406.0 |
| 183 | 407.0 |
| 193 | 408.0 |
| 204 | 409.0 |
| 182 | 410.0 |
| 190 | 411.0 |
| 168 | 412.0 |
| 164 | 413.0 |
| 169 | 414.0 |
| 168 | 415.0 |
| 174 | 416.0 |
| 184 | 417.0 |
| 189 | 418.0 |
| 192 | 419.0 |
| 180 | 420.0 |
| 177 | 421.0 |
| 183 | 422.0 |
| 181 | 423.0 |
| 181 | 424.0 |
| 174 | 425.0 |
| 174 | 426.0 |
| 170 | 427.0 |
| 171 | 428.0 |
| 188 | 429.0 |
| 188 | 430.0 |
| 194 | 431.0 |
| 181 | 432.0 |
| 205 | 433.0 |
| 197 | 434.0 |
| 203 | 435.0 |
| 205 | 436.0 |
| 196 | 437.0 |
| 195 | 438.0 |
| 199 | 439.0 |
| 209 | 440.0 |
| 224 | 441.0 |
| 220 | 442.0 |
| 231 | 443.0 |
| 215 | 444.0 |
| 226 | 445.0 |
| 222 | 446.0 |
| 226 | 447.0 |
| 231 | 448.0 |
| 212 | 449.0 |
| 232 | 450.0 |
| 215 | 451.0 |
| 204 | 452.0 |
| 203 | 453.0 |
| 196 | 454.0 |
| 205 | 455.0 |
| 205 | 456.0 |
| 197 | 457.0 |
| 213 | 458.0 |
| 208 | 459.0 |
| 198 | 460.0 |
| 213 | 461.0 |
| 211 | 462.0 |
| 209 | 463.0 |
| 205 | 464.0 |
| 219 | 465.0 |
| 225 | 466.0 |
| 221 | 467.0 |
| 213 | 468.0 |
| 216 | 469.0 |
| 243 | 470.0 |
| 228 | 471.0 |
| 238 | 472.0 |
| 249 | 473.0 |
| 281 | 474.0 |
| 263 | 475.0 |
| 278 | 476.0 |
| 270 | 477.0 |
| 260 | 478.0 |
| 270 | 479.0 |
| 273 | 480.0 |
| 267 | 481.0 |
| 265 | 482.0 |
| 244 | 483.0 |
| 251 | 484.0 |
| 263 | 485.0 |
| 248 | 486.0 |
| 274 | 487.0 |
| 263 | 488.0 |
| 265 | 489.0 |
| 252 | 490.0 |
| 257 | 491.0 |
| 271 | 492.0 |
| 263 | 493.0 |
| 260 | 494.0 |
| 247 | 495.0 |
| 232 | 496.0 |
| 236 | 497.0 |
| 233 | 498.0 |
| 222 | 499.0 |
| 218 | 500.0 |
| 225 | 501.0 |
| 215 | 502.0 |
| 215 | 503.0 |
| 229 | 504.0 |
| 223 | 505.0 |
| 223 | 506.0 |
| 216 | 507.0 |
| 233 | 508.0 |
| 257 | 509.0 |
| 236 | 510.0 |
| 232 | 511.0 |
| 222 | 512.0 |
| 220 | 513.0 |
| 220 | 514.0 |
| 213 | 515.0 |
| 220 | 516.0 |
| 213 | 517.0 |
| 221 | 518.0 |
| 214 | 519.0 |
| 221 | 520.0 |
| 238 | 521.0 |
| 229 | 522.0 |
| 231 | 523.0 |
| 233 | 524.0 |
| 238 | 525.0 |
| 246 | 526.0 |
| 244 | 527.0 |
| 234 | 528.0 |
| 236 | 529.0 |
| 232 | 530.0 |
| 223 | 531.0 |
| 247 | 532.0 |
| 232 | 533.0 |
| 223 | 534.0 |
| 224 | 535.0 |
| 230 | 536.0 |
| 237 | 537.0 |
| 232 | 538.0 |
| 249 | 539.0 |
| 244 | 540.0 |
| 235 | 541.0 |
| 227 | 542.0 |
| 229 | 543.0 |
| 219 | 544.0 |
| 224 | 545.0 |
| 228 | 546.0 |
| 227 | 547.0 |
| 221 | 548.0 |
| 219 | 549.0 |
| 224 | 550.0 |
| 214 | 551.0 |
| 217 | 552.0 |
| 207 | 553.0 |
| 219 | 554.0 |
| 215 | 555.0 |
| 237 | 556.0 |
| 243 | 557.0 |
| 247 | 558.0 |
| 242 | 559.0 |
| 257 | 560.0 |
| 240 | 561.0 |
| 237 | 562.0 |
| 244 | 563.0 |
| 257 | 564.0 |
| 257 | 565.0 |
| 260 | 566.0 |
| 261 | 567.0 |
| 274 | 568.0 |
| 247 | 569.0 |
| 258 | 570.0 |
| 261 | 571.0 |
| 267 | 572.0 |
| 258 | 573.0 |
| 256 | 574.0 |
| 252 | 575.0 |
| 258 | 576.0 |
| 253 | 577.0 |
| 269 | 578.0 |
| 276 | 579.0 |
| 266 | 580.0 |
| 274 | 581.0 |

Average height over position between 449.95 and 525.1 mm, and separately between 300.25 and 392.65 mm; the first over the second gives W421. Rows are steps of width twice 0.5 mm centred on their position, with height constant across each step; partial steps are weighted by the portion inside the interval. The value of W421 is 1.66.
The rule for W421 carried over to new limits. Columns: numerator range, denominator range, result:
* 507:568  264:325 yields 1.66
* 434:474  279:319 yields 1.62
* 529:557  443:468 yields 1.07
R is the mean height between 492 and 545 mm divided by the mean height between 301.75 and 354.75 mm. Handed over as 1.69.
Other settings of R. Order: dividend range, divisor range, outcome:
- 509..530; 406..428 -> 1.27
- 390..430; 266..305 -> 1.21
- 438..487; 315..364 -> 1.64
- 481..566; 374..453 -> 1.32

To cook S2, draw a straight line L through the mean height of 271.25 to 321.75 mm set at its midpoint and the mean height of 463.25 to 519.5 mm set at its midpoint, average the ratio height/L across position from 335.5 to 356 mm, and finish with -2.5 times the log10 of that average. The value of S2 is 0.15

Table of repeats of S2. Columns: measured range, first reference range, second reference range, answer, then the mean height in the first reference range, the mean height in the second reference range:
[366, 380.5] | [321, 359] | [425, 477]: 0.098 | 142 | 213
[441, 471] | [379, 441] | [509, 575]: -0.110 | 173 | 235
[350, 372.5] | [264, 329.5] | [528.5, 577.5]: 0.149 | 140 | 239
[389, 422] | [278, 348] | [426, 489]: 0.120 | 137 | 223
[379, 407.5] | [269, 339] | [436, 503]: 0.198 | 139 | 232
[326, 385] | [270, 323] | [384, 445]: 0.099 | 136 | 179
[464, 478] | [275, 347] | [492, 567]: -0.167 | 138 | 232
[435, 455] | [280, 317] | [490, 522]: -0.059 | 133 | 231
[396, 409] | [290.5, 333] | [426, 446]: 0.042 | 133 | 201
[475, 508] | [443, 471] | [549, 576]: -0.109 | 215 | 244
